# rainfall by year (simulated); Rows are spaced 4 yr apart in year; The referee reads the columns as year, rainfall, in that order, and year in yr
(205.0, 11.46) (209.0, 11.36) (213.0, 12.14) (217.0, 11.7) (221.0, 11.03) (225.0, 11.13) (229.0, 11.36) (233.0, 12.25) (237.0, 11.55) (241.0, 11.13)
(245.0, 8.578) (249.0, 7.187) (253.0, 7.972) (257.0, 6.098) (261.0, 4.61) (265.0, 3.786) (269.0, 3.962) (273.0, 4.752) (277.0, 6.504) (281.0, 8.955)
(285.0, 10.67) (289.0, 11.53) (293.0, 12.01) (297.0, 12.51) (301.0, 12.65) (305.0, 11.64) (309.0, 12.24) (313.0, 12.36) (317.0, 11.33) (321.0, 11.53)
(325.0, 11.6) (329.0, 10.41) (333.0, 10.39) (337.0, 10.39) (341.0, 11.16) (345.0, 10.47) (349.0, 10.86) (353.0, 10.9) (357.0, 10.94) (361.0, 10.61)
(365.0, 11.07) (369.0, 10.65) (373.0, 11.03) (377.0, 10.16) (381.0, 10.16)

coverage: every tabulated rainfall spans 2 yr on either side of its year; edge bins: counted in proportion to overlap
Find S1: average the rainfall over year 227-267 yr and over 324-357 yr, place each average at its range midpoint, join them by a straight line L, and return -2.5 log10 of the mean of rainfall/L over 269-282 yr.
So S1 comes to 0.44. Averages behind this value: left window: 8.45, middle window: 6.14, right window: 10.8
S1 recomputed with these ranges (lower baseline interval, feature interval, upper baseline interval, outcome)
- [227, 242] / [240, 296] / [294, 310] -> 0.47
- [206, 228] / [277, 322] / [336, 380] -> -0.03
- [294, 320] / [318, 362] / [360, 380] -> 0.05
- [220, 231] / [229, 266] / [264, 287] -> 0.12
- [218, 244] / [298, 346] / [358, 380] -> -0.05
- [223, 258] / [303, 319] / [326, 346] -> -0.15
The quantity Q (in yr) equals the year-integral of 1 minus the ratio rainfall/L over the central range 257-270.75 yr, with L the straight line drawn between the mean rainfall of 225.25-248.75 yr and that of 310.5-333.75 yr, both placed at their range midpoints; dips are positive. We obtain 8.2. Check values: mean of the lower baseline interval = 10.7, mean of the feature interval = 4.41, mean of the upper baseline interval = 11.3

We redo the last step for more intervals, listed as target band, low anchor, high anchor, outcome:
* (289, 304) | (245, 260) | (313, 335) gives -4.08 yr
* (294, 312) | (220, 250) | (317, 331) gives -1.93 yr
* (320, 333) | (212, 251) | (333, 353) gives -0.38 yr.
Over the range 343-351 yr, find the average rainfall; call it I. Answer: 10.7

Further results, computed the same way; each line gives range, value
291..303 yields 12.4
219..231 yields 11.2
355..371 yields 10.8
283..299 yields 11.7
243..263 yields 6.89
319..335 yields 11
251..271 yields 5.29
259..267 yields 4.2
